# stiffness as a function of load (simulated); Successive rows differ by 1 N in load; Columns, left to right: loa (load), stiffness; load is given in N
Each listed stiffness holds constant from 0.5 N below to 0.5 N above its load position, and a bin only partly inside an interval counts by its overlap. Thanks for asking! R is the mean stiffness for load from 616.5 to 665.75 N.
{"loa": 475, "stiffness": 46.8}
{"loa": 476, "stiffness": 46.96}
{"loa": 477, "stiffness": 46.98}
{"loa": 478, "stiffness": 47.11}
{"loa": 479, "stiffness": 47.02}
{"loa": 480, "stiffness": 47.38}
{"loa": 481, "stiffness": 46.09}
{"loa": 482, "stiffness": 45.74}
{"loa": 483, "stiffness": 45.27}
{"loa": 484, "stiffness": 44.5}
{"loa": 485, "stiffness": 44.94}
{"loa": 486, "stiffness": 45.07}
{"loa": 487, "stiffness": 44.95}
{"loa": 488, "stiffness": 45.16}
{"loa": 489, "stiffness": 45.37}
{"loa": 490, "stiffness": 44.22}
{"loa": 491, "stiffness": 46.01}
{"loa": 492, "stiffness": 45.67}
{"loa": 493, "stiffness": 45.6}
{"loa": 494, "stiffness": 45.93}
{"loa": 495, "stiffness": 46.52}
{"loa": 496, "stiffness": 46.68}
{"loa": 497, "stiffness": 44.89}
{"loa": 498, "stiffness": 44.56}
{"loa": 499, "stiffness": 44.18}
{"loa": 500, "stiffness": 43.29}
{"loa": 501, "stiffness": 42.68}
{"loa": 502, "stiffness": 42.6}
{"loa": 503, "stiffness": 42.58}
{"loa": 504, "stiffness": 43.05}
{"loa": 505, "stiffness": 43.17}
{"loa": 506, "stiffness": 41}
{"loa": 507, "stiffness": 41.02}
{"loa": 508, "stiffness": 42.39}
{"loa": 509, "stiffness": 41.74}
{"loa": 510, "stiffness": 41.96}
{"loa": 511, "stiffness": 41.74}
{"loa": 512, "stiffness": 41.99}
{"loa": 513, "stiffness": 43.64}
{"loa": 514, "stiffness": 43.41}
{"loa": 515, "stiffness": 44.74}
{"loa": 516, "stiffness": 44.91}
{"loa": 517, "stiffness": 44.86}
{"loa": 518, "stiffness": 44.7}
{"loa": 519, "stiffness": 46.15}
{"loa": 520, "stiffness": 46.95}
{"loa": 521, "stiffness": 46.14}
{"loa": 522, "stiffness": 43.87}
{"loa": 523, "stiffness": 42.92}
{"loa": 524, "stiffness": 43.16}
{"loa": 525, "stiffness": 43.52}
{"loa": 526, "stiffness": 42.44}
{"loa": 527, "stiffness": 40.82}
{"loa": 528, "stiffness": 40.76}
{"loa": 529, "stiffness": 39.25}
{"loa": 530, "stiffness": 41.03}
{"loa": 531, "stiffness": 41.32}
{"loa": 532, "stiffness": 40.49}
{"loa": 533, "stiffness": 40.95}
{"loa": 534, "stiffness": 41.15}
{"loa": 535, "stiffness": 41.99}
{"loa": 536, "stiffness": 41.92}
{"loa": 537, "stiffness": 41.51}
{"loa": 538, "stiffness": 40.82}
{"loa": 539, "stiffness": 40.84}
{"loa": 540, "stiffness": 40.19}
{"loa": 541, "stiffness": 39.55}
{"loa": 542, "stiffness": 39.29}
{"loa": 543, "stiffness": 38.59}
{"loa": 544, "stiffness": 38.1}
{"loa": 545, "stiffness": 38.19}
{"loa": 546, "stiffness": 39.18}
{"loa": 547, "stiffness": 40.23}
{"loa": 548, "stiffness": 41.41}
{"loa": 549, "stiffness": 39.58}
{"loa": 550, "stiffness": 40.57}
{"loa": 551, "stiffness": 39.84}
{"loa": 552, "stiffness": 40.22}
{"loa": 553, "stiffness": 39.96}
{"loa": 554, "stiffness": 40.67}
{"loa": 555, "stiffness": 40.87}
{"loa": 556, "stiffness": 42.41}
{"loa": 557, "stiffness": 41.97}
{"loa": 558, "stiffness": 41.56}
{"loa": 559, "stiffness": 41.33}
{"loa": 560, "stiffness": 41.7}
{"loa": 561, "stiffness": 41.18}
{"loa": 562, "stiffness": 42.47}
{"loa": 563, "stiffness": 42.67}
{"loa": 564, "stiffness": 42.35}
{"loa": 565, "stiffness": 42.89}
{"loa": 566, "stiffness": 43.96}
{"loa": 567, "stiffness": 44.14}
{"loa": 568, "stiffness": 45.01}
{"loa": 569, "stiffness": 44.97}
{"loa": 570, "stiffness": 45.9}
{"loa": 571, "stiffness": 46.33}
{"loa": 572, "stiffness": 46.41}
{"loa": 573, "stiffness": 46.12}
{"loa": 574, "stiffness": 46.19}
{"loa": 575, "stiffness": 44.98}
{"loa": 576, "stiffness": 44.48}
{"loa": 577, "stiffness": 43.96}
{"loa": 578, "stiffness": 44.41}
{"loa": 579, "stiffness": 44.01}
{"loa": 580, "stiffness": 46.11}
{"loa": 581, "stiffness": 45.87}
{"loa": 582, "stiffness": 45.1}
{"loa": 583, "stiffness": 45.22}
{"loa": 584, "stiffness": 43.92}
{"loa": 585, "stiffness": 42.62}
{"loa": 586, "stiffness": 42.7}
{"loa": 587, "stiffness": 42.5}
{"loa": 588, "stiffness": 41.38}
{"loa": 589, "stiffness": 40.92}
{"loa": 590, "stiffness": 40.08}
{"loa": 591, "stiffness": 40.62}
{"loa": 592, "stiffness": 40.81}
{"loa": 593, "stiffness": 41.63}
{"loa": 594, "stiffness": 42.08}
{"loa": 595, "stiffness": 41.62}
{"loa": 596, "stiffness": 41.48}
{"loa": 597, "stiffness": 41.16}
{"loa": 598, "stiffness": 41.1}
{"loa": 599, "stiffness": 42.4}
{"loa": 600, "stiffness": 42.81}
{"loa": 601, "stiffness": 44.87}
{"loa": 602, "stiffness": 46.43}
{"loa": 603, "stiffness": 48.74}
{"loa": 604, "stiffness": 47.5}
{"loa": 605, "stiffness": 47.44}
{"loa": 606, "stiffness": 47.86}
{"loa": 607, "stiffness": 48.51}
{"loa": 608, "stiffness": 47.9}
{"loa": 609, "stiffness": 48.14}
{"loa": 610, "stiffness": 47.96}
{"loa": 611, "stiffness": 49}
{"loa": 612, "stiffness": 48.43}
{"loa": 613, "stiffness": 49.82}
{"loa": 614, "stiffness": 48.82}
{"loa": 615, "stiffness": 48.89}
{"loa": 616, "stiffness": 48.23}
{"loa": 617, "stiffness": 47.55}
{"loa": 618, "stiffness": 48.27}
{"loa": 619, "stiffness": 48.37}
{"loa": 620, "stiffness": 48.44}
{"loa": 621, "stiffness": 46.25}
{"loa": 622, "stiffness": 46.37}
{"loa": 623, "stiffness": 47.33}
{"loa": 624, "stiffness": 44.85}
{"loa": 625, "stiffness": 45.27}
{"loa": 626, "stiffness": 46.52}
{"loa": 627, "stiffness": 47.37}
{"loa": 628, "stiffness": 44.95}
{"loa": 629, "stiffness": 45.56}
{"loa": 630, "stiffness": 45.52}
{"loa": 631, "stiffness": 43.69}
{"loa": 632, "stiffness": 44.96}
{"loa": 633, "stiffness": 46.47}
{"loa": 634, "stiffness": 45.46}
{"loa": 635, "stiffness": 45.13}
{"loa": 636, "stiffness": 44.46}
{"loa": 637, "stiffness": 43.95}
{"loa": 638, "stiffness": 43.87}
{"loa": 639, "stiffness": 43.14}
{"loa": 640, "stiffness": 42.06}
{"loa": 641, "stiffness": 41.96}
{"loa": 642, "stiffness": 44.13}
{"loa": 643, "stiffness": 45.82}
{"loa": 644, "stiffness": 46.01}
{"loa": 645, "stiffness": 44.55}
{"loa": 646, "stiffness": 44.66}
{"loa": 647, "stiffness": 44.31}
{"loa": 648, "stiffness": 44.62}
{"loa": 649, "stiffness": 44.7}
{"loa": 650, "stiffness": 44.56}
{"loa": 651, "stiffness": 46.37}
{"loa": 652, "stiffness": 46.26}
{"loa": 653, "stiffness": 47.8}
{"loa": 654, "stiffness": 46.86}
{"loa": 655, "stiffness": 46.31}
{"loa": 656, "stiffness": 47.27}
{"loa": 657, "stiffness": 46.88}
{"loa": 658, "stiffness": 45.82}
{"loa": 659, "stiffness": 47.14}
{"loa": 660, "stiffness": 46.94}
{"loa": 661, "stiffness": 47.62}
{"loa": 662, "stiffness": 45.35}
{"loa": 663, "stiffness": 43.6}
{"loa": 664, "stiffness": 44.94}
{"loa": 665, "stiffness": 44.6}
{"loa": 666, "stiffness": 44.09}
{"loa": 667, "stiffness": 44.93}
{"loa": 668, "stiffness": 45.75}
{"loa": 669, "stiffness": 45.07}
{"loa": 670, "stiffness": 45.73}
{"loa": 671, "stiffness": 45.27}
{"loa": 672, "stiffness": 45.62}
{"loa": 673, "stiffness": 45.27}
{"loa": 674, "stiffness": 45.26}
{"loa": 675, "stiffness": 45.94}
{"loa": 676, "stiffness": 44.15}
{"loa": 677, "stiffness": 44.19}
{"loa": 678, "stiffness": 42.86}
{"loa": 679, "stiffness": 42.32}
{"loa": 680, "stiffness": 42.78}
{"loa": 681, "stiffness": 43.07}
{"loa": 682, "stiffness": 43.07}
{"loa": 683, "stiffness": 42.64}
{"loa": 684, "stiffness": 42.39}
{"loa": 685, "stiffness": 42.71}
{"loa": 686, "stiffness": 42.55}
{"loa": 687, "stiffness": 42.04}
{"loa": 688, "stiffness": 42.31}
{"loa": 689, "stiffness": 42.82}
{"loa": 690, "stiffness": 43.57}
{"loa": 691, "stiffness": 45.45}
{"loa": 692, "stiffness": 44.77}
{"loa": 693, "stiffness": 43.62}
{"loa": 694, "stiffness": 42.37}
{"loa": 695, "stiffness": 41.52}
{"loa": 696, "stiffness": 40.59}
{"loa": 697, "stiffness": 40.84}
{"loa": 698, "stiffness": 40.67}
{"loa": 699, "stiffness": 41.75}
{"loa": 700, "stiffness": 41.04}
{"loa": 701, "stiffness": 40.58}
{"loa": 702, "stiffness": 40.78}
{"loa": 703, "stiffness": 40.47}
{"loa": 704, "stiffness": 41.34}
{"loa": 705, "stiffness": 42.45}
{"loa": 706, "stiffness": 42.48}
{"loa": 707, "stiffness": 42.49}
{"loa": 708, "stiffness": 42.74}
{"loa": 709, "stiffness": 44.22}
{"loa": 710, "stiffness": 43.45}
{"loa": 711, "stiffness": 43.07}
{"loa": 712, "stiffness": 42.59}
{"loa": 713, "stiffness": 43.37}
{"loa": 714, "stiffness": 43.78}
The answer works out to 45.6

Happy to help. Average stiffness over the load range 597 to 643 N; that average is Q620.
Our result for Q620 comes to 46.1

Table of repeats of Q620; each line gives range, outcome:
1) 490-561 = 42.3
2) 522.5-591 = 42.2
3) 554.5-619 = 44.5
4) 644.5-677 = 45.5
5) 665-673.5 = 45.2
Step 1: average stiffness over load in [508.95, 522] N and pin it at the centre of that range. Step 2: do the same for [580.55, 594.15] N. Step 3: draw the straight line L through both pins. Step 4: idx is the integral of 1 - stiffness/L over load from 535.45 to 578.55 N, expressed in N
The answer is 1.1 N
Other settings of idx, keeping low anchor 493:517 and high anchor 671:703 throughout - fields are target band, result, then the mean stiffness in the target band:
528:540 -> 0.7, 41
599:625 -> -2.6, 47.4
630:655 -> -1.1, 44.9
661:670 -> -0.4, 45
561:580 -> -0.5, 44.5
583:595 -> 0.4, 41.9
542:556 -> 1.1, 39.9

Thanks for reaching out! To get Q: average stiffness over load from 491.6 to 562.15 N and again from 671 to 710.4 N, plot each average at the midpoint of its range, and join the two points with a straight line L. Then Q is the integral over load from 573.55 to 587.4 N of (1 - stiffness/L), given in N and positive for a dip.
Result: -0.7 N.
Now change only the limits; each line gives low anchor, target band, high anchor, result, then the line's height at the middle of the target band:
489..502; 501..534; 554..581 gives 1.3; 44.6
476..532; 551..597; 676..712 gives 0.5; 43.5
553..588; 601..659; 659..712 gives -3.7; 43.5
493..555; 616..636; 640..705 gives -1.3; 43.5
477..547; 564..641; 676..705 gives -4.2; 42.8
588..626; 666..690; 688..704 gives -0.6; 42.8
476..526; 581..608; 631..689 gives 0.6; 44.6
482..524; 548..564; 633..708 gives 1.1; 44.1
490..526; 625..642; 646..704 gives -0.3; 44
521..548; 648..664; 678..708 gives -1.6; 42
